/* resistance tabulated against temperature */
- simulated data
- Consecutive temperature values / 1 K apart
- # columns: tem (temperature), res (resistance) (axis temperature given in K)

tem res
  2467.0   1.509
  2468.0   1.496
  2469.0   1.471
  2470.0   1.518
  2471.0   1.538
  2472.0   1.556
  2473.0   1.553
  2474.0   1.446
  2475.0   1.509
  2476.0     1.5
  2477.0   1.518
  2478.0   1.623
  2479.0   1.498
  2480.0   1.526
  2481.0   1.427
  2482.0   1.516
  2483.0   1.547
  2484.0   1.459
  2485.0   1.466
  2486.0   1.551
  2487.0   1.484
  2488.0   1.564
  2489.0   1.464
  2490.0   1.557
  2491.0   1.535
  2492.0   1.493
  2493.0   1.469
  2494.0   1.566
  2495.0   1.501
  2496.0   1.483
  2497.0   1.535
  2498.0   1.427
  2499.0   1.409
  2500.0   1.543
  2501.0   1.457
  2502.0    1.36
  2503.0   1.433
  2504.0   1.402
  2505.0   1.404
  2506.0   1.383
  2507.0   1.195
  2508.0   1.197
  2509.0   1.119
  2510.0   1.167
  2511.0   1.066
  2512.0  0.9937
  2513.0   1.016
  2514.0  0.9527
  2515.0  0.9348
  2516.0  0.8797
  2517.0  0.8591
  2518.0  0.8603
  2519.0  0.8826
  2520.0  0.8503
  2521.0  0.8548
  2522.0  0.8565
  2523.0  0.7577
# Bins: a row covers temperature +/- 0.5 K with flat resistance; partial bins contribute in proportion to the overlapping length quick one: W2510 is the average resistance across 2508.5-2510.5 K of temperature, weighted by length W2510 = 1.14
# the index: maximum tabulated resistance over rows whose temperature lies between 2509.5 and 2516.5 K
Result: 1.167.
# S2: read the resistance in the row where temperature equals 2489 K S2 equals 1.464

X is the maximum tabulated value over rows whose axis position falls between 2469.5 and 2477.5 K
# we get 1.556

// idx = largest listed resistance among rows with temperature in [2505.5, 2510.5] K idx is 1.383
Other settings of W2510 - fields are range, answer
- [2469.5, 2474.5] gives 1.52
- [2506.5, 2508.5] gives 1.2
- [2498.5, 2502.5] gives 1.44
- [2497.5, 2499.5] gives 1.42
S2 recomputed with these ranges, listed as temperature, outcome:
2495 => 1.501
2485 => 1.466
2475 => 1.509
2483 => 1.547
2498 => 1.427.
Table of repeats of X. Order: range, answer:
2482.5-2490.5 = 1.564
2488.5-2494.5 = 1.566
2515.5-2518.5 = 0.8797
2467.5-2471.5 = 1.538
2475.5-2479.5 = 1.623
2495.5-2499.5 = 1.535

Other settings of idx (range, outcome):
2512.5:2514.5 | 1.016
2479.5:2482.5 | 1.526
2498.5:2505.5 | 1.543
